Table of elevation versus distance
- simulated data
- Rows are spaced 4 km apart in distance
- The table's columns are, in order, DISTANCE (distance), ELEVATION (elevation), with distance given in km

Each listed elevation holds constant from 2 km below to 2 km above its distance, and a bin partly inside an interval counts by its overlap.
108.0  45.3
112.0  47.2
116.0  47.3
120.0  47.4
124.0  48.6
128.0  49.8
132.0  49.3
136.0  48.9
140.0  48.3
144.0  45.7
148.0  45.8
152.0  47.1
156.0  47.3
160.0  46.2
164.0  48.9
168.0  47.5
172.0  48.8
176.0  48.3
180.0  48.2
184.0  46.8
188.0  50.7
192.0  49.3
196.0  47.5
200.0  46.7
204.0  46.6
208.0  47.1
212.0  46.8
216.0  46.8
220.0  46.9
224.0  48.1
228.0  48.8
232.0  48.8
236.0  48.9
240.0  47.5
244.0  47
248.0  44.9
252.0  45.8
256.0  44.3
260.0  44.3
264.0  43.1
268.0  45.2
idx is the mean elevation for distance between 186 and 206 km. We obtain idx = 48.2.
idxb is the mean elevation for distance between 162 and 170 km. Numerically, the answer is 48.2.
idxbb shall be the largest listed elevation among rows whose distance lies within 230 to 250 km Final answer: 48.9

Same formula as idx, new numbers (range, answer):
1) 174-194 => 48.7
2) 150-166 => 47.4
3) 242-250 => 46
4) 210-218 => 46.8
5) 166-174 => 48.1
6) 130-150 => 47.6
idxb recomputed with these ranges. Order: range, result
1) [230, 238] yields 48.8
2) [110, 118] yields 47.2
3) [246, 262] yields 44.8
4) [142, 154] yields 46.2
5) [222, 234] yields 48.6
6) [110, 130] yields 48.1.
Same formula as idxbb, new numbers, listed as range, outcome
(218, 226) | 48.1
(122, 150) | 49.8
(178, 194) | 50.7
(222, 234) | 48.8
